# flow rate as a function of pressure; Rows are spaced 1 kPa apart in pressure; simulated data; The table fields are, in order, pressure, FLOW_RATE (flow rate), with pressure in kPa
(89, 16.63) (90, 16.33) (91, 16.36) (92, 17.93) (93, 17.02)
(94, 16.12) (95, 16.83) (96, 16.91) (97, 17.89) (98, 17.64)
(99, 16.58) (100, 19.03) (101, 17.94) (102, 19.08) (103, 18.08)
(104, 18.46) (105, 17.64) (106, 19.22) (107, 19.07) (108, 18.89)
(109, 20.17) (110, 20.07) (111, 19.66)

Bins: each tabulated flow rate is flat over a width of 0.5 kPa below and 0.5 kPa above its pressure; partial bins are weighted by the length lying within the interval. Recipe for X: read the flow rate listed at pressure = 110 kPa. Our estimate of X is 20.07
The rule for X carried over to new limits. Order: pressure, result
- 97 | 17.89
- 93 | 17.02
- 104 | 18.46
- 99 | 16.58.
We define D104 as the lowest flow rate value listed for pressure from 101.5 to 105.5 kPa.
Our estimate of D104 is 17.64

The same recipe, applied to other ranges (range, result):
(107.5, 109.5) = 18.89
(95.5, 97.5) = 16.91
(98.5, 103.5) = 16.58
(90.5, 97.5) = 16.12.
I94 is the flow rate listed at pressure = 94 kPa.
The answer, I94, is 16.12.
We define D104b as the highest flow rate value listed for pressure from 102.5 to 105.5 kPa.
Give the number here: 18.46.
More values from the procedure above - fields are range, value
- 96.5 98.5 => 17.89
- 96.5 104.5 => 19.08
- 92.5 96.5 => 17.02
